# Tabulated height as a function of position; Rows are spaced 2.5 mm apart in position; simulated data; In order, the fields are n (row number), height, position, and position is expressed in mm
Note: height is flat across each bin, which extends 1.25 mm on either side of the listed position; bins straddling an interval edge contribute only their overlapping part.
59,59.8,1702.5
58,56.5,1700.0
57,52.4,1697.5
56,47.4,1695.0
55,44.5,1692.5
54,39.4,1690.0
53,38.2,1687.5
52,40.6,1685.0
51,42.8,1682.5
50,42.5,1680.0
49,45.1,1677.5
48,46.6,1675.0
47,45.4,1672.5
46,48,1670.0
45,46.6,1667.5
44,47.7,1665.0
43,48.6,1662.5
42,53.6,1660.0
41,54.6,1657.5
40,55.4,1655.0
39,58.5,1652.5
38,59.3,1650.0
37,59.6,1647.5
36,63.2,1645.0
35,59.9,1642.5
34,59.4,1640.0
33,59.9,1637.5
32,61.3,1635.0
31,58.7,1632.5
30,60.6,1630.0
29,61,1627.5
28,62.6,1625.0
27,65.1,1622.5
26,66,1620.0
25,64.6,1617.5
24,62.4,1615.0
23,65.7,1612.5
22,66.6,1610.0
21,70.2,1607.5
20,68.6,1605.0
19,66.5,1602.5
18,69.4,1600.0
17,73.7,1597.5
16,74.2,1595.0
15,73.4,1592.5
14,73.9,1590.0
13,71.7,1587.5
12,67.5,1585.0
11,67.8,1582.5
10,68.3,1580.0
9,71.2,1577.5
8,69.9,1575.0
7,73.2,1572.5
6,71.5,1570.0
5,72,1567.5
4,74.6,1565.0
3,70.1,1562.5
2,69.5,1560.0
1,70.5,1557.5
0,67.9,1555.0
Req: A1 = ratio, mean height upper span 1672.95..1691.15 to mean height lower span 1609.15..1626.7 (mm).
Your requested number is 0.7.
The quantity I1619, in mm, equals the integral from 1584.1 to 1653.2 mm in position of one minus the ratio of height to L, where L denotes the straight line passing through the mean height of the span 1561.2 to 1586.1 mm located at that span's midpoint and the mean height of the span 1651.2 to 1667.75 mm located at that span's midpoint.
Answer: -4.6 mm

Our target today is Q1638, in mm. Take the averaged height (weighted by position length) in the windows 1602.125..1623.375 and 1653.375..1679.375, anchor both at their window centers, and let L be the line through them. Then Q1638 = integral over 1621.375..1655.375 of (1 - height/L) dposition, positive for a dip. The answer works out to -1.5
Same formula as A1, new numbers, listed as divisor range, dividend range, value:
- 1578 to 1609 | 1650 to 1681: 0.71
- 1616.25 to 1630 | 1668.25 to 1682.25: 0.71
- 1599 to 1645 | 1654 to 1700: 0.73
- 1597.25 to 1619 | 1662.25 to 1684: 0.68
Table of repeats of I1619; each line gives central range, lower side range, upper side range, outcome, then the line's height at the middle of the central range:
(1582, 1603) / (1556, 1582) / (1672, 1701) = -1.74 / 65.8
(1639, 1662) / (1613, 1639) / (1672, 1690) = -1.84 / 53.6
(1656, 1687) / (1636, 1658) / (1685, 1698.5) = 2.51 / 50.7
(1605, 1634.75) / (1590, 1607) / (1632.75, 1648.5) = 0.76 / 65.7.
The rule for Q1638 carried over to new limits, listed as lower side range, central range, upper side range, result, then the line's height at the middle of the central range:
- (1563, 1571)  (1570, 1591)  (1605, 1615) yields 0.1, 70.8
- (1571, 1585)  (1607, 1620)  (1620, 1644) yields -0.3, 64.2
